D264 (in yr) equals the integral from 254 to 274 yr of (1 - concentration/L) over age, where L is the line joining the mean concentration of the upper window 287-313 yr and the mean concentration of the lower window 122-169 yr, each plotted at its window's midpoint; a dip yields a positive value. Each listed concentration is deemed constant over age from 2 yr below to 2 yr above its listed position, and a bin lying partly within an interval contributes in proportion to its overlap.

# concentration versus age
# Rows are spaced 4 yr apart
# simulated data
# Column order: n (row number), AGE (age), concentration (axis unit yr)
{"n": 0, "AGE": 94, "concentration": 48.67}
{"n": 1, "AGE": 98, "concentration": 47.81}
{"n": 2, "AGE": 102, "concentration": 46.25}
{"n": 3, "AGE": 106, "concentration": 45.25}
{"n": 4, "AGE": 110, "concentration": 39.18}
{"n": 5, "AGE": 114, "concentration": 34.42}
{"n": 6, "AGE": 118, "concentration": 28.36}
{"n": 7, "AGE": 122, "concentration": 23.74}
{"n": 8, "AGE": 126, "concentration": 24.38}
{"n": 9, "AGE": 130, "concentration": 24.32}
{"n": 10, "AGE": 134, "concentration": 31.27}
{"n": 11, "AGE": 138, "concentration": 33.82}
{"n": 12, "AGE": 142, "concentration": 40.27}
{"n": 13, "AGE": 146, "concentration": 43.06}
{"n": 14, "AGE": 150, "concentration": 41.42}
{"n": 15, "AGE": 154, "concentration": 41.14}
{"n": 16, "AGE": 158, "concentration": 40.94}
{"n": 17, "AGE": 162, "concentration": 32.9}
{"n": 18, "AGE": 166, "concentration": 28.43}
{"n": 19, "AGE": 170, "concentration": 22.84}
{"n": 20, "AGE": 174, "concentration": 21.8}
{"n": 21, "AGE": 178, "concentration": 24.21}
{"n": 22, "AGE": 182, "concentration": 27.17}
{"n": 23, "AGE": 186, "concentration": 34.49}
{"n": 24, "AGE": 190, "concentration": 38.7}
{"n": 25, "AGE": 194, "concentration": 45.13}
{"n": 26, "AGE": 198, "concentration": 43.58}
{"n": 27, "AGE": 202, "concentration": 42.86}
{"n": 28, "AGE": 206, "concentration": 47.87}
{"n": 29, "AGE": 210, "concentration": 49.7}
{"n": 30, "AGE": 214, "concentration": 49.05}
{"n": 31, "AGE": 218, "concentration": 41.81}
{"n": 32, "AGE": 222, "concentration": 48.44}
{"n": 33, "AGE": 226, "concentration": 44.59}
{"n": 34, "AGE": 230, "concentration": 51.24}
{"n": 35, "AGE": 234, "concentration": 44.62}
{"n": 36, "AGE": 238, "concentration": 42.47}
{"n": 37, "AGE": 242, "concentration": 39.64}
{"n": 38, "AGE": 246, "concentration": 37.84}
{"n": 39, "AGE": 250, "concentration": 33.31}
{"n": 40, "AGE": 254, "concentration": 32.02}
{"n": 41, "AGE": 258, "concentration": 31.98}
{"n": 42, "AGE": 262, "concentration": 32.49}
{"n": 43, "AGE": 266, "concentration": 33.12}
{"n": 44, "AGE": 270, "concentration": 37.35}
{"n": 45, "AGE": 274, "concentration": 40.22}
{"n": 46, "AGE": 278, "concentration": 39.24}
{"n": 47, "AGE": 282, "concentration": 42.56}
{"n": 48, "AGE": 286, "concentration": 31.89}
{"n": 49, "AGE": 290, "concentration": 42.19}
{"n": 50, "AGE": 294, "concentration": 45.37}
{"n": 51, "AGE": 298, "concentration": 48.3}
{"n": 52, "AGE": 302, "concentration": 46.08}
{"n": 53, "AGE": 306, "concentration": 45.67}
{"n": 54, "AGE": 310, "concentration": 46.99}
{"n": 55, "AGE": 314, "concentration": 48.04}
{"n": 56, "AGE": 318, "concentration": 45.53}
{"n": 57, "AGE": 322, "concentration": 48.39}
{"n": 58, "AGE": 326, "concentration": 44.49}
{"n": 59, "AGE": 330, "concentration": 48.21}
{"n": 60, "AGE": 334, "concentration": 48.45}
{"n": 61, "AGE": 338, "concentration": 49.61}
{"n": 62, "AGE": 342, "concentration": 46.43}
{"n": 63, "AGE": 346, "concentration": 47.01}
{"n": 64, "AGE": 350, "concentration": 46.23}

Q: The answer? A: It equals 4.0 yr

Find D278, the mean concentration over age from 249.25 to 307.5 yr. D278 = 38.8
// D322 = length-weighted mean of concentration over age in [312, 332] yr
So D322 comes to 46.9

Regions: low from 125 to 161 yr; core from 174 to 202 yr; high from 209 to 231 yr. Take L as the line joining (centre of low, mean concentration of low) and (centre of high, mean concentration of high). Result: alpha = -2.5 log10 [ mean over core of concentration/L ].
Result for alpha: 0.21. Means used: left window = 35.9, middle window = 35.1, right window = 47.2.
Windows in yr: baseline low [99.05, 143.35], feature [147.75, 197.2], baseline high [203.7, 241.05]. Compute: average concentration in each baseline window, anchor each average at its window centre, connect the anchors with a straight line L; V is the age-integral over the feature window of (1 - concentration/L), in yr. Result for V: 8.1 yr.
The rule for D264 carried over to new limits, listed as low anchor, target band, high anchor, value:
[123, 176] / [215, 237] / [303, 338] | -3.9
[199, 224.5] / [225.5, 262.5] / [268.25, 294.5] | 3.7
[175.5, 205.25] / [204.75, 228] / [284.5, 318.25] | -5.0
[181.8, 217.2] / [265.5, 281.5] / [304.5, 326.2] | 2.5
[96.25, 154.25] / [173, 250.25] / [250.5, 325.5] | -4.2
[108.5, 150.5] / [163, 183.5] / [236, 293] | 5.3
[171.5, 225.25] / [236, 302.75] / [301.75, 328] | 8.2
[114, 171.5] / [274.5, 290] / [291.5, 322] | 2.0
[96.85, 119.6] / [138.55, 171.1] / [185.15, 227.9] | 4.2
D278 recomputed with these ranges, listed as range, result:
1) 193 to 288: 40.9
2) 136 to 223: 38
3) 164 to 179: 24.3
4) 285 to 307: 43.7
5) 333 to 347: 47.9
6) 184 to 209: 42.4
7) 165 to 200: 31.9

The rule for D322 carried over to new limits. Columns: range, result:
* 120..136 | 25.9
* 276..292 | 39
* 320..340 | 47.8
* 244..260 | 33.8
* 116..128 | 25.5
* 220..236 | 47.2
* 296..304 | 47.2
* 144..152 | 42.2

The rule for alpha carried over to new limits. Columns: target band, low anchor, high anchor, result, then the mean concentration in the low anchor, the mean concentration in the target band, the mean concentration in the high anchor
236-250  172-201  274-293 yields -0.055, 33.9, 39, 39.4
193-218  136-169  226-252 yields -0.152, 37.3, 46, 41.8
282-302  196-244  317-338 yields 0.105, 45.5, 42.4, 47.3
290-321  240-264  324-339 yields -0.074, 34.5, 46.3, 47.6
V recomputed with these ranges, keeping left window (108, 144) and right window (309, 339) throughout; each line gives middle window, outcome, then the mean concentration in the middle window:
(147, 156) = -2.3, 41.5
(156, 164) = -0.7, 36.9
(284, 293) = 1.3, 38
